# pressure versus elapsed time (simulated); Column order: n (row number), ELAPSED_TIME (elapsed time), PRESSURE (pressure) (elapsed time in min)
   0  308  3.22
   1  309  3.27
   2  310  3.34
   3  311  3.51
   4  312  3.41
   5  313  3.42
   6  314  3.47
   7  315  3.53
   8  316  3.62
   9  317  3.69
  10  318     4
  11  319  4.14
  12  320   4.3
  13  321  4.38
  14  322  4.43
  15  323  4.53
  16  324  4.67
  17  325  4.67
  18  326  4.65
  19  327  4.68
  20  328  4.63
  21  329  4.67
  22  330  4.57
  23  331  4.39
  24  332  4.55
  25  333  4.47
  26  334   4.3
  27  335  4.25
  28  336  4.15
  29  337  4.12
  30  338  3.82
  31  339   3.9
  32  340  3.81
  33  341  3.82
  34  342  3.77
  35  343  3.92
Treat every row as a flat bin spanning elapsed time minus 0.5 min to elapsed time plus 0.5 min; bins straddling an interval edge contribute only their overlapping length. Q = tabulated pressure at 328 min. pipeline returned 4.63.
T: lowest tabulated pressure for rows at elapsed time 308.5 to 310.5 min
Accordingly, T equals 3.27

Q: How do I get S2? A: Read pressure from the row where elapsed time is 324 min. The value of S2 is 4.67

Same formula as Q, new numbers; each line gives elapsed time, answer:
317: 3.69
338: 3.82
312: 3.41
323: 4.53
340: 3.81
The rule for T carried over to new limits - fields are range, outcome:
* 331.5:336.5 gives 4.15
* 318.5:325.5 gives 4.14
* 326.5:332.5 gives 4.39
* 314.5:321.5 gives 3.53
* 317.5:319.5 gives 4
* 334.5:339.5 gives 3.82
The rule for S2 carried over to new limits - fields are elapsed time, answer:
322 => 4.43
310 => 3.34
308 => 3.22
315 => 3.53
